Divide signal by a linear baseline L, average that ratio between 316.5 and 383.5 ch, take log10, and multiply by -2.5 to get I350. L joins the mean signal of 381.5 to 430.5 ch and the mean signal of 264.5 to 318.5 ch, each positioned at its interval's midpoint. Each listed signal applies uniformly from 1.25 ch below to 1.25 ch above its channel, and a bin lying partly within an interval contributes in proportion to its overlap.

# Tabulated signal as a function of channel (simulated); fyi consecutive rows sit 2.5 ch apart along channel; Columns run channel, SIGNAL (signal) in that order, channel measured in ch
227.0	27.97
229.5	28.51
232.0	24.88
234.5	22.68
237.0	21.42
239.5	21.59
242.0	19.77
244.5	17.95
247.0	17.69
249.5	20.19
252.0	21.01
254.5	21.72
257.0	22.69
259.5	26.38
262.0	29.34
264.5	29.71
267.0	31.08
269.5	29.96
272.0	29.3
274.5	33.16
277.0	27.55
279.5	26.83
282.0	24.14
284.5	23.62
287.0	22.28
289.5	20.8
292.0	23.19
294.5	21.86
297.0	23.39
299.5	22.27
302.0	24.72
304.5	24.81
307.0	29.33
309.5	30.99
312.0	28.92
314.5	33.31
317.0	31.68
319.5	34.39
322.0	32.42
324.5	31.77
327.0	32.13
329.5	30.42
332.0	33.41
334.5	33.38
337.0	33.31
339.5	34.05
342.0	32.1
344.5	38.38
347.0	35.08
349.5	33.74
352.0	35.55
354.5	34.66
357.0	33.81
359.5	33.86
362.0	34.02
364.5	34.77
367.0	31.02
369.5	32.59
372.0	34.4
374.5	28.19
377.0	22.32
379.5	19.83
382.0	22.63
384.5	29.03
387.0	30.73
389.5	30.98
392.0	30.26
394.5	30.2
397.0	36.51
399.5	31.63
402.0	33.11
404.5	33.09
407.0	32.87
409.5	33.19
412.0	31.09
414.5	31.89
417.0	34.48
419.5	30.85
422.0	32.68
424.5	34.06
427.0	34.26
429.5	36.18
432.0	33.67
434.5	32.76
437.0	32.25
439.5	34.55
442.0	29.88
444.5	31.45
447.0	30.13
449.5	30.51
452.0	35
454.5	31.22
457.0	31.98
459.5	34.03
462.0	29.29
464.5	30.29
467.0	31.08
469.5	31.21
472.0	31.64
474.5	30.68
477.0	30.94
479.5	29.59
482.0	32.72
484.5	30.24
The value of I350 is -0.09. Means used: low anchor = 26.9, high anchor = 32.1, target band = 32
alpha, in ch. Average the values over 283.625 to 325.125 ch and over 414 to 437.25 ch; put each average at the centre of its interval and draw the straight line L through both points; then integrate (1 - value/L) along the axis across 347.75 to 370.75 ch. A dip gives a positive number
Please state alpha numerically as -3.0 ch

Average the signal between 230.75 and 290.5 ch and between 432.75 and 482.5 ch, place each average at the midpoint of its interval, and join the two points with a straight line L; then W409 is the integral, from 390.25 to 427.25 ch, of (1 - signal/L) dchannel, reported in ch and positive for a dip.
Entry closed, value -3.5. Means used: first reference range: 24.4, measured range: 32.6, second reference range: 31.6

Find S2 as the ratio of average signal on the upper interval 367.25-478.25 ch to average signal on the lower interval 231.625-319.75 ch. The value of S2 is 1.24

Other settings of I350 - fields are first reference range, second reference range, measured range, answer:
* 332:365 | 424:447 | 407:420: 0.030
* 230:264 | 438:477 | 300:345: -0.216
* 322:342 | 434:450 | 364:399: 0.095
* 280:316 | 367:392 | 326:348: -0.250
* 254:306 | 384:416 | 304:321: -0.124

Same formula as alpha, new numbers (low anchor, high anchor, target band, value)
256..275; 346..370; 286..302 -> 4.2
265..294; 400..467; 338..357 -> -3.6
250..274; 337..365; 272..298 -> 3.4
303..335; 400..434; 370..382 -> 2.3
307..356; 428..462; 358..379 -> 1.2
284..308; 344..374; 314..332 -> -2.8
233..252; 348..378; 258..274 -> -4.7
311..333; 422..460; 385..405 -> 0.4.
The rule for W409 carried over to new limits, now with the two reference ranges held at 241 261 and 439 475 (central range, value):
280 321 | -4.6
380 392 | 0.0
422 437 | -1.9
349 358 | -2.8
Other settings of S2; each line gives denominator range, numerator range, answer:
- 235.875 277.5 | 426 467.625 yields 1.31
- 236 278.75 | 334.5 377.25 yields 1.34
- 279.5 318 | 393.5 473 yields 1.26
